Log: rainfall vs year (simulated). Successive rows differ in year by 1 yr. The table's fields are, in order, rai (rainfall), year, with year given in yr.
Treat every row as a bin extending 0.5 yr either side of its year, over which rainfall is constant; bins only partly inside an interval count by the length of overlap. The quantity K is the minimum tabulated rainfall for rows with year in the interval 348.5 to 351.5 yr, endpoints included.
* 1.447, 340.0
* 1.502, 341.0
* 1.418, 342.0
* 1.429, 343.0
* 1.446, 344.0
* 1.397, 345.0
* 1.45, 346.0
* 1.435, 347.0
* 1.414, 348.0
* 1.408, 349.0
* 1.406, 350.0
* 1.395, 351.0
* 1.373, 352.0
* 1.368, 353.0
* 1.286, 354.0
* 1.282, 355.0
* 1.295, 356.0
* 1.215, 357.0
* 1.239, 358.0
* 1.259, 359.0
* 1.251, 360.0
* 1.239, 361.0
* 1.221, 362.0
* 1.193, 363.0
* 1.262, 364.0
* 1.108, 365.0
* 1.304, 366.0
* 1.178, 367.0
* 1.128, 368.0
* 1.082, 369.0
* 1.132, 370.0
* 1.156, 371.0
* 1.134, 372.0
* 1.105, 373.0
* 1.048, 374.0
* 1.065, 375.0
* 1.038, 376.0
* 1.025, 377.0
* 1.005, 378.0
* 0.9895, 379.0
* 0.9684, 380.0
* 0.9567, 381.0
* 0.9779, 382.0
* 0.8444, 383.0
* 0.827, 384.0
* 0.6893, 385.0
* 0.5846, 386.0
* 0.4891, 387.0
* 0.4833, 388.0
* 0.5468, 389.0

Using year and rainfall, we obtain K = 1.395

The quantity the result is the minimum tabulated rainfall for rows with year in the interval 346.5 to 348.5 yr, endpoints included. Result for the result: 1.414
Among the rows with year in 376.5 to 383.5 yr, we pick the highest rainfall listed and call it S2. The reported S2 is 1.025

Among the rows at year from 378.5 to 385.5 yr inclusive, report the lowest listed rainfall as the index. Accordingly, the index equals 0.6893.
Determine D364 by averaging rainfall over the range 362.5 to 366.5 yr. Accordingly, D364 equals 1.22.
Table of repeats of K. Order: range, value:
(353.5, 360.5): 1.215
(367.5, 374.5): 1.048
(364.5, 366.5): 1.108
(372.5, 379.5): 0.9895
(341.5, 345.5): 1.397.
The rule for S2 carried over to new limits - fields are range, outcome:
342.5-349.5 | 1.45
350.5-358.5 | 1.395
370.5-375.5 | 1.156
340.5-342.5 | 1.502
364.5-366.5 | 1.304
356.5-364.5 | 1.262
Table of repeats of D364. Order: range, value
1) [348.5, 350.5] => 1.41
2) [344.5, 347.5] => 1.43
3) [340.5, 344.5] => 1.45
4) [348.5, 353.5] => 1.39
